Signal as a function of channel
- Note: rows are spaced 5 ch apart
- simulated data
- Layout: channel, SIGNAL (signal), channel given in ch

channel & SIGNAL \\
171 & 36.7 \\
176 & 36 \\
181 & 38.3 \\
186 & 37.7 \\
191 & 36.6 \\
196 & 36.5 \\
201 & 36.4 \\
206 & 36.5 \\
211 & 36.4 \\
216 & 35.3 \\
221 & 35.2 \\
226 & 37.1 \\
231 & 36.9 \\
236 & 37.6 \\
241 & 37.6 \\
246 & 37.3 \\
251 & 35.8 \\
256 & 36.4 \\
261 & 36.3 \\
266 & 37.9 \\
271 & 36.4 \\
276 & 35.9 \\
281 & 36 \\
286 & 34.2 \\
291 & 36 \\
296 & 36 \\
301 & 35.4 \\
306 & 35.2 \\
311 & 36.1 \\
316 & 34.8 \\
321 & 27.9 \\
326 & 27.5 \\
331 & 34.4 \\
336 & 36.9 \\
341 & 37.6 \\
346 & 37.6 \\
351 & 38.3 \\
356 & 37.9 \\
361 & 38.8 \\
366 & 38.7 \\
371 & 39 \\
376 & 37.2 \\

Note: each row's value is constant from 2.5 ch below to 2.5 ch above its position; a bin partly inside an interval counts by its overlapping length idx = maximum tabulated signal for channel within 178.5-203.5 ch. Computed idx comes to 38.3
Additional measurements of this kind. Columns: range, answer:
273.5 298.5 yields 36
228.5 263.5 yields 37.6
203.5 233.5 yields 37.1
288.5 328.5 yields 36.1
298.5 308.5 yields 35.4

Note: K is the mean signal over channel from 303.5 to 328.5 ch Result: 32.3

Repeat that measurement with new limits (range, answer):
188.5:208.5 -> 36.5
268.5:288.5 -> 35.6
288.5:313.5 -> 35.7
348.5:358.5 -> 38.1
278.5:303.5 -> 35.5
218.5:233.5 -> 36.4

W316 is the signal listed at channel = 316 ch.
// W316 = 34.8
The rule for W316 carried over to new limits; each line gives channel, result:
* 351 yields 38.3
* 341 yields 37.6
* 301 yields 35.4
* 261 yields 36.3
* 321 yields 27.9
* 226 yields 37.1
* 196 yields 36.5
